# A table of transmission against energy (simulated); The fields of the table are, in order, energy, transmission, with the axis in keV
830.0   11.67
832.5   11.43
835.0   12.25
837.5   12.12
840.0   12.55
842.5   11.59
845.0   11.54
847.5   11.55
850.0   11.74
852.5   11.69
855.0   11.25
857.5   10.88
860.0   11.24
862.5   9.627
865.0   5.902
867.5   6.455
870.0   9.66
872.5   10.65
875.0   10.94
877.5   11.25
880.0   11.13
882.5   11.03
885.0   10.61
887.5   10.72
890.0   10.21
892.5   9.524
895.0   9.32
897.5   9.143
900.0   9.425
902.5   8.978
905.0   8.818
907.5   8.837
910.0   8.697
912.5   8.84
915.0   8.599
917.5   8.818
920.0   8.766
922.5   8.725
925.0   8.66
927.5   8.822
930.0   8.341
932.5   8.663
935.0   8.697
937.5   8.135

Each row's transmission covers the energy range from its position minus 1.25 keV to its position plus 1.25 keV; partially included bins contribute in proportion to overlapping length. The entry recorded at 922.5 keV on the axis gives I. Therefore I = 8.725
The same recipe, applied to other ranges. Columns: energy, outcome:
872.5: 10.65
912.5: 8.84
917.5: 8.818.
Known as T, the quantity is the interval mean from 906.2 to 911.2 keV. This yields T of 8.77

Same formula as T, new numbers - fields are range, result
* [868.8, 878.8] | 10.6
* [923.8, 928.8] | 8.74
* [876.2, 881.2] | 11.2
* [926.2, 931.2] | 8.58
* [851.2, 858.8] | 11.3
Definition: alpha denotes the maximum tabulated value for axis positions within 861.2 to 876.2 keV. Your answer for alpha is 10.94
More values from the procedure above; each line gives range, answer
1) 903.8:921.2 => 8.84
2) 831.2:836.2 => 12.25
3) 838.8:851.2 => 12.55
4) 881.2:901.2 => 11.03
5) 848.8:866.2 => 11.74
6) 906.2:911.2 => 8.837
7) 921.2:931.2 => 8.822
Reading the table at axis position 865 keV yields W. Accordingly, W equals 5.902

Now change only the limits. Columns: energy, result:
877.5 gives 11.25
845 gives 11.54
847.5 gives 11.55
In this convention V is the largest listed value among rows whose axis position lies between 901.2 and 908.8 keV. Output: 8.978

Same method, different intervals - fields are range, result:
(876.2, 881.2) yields 11.25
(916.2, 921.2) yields 8.818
